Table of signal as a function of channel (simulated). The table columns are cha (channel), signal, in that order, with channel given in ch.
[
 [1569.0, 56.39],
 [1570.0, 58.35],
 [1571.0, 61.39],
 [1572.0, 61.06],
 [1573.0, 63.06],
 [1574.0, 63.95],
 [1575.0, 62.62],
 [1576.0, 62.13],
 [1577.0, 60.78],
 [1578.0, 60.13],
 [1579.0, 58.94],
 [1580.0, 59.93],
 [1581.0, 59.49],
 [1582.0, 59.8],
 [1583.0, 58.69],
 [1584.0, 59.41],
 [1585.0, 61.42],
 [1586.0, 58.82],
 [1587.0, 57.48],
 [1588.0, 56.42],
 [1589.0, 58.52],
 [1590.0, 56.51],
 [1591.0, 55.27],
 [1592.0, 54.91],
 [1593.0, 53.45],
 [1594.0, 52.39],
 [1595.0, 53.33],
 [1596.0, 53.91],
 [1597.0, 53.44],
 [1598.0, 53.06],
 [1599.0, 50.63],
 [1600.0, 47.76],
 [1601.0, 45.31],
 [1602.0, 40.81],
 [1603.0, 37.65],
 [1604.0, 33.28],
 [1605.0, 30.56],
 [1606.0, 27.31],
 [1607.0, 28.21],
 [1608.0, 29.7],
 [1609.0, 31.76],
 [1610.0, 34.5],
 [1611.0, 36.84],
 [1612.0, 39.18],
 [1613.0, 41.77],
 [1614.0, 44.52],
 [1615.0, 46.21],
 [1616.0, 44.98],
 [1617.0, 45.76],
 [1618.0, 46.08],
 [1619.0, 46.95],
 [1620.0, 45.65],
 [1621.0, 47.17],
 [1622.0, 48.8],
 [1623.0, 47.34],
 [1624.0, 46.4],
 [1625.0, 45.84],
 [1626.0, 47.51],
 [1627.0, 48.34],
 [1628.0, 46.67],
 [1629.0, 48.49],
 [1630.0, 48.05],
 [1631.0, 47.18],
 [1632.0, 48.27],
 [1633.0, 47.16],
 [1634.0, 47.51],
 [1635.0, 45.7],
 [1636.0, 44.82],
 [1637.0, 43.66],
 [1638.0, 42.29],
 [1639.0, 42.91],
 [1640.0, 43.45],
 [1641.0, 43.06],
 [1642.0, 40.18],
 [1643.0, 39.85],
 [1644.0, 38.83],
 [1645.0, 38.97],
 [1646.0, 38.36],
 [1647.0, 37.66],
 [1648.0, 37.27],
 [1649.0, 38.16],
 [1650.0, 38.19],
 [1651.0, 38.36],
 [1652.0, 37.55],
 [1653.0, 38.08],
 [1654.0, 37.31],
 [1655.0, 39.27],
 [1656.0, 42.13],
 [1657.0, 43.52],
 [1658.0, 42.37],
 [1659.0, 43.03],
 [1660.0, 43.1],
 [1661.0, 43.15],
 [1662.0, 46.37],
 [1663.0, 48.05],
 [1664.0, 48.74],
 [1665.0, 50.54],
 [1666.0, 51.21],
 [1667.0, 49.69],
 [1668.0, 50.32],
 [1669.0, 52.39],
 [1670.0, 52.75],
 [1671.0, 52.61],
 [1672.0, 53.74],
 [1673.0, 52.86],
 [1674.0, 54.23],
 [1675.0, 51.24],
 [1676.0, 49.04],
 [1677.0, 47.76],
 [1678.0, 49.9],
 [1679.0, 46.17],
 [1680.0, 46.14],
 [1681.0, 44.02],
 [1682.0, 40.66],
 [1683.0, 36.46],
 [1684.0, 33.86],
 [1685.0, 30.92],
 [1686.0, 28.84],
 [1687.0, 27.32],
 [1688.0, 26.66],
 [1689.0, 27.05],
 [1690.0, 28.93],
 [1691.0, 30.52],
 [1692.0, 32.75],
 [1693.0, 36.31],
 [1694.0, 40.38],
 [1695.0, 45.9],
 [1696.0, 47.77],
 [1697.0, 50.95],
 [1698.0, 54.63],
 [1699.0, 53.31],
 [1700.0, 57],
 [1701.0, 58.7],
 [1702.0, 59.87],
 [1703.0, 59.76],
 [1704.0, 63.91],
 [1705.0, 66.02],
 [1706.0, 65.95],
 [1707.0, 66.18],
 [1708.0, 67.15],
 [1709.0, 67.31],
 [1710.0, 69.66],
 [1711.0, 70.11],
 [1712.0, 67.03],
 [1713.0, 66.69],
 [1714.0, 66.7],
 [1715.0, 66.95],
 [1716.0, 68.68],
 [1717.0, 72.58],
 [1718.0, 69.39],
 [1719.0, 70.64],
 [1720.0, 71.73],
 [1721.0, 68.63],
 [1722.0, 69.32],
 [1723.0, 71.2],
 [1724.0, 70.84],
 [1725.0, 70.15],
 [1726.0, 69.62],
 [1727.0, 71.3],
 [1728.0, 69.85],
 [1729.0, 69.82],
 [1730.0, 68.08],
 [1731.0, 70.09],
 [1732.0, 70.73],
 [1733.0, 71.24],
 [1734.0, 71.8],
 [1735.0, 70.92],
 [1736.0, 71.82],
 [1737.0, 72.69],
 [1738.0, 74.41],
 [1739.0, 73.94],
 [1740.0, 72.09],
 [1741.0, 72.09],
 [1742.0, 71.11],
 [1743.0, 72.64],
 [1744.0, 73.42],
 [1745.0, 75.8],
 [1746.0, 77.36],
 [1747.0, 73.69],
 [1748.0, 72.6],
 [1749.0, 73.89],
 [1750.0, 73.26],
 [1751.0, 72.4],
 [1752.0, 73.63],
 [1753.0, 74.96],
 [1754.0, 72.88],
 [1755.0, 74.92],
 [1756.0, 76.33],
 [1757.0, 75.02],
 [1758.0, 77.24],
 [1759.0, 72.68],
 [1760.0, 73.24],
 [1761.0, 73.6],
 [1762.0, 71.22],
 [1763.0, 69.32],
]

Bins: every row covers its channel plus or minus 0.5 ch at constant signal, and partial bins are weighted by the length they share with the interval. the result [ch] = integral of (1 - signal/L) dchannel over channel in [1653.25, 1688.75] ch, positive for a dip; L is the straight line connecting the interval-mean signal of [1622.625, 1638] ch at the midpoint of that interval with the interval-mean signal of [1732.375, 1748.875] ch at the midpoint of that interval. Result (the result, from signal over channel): 7.5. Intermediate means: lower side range 46.7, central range 44.3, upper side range 73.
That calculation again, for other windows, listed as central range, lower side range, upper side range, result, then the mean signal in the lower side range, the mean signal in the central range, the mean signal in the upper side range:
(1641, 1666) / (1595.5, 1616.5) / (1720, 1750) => 5.1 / 40.5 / 41.4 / 71.8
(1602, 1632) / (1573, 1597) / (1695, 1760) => 9.3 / 58.2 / 41.9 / 69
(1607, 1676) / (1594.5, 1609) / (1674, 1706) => -2.1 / 41.4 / 44.2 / 44.8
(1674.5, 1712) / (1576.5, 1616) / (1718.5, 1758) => 9.7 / 48.7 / 48.3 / 72.3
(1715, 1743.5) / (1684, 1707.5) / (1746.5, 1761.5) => -4.2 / 45.8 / 70.9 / 74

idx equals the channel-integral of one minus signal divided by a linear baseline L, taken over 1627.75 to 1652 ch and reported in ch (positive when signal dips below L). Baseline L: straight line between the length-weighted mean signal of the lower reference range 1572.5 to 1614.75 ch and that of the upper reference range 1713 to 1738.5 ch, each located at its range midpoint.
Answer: 6.2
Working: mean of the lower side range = 50.2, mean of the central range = 42.6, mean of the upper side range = 70.3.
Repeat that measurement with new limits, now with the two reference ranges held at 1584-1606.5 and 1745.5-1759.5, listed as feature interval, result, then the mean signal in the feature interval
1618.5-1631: 1.7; 47.3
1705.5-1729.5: -0.1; 69.1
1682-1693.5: 5.9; 31.3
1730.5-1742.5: 0.0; 71.9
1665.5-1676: 1.6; 52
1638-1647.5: 2.8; 40.5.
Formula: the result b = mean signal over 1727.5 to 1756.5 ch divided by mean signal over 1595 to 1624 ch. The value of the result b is 1.72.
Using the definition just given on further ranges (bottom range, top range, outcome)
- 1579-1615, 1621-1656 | 0.90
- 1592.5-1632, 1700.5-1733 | 1.54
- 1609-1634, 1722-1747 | 1.59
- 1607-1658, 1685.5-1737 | 1.41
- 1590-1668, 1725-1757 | 1.66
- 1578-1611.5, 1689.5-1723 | 1.21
